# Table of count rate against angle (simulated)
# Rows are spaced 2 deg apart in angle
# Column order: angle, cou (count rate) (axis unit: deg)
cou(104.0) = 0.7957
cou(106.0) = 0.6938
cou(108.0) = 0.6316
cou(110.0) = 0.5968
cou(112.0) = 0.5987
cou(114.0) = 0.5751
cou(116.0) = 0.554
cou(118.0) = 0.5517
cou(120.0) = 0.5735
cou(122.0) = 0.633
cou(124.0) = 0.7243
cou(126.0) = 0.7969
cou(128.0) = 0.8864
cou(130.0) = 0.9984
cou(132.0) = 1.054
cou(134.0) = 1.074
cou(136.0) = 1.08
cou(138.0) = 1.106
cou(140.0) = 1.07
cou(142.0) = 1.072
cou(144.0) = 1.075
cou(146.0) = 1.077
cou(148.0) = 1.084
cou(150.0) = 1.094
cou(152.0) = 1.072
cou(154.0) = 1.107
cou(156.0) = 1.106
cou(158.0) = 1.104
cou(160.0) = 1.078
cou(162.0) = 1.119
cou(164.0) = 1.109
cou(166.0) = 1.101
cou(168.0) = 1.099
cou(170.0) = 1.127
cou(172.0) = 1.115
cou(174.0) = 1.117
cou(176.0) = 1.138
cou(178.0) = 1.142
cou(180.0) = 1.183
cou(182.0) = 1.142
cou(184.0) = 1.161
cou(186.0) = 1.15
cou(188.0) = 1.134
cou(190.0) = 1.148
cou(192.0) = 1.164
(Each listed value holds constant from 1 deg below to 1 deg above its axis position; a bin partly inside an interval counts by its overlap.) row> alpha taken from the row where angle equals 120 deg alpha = 0.5735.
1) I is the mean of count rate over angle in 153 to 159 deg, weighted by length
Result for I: 1.11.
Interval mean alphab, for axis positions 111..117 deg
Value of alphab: 0.576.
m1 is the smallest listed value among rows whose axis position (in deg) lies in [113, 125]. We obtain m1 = 0.5517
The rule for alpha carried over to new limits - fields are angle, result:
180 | 1.183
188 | 1.134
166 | 1.101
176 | 1.138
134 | 1.074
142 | 1.072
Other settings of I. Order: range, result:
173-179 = 1.13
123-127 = 0.761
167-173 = 1.11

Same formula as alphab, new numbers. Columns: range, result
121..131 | 0.808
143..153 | 1.08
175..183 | 1.15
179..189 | 1.15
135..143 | 1.08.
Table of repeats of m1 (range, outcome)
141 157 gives 1.072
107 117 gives 0.554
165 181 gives 1.099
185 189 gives 1.134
